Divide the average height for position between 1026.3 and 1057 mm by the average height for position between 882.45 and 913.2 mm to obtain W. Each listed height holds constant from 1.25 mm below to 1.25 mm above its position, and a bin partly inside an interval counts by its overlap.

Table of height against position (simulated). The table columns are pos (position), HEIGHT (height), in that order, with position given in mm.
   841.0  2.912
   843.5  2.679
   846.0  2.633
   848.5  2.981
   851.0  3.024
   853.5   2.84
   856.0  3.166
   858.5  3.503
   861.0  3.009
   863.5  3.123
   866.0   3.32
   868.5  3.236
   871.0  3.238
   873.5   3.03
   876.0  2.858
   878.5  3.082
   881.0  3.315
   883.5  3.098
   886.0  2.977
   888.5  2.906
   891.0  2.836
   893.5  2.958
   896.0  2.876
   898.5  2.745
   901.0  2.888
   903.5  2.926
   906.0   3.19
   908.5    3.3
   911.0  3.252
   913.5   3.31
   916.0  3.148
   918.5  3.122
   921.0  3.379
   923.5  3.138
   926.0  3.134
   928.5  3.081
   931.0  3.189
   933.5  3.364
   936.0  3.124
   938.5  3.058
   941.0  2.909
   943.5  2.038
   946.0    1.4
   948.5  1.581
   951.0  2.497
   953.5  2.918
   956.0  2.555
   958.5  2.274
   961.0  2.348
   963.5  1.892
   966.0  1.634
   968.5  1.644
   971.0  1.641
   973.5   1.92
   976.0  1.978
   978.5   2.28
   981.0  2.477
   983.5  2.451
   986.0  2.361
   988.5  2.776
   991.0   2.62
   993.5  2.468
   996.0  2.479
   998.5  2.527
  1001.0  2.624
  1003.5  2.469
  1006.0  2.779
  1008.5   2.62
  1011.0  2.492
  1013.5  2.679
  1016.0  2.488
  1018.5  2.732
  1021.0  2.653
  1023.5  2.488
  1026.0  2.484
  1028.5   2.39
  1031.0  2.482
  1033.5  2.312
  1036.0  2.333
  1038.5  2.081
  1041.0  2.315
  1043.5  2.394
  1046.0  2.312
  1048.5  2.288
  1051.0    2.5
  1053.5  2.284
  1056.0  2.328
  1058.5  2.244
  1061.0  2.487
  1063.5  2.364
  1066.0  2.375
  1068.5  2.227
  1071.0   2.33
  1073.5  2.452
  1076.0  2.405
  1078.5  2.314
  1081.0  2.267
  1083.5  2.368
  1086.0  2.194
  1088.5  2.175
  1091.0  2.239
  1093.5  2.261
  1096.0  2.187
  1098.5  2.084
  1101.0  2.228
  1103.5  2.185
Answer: 0.78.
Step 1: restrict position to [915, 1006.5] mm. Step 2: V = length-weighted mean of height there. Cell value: 2.52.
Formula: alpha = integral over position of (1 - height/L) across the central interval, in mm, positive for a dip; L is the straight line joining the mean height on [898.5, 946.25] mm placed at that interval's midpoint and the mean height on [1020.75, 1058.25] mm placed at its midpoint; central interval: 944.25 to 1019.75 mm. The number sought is 10.0 mm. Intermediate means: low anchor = 3.02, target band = 2.32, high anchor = 2.37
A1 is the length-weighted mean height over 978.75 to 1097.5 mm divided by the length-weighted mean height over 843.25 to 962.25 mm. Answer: 0.8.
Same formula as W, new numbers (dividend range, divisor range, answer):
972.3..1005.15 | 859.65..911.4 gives 0.79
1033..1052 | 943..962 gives 1.05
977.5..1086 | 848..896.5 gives 0.79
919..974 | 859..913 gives 0.82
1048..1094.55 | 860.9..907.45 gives 0.77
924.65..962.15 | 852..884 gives 0.84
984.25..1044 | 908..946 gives 0.82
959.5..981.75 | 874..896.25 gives 0.66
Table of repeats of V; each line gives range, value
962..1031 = 2.37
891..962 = 2.85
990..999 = 2.52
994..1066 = 2.45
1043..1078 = 2.35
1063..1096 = 2.3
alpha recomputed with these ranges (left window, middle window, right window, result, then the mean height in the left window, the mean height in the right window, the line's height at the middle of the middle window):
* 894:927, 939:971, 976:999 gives 7.0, 3.1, 2.46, 2.73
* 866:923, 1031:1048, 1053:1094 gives 1.1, 3.08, 2.31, 2.46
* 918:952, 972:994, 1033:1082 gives 2.1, 2.78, 2.33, 2.61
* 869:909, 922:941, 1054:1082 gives -1.9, 3.01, 2.34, 2.85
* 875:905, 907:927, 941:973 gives -4.8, 2.96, 2.07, 2.6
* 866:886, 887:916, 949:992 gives -1.4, 3.13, 2.24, 2.89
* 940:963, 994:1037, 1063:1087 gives -4.4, 2.26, 2.33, 2.3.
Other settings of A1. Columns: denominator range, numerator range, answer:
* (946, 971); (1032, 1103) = 1.10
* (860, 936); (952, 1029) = 0.77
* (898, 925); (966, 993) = 0.70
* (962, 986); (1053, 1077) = 1.17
